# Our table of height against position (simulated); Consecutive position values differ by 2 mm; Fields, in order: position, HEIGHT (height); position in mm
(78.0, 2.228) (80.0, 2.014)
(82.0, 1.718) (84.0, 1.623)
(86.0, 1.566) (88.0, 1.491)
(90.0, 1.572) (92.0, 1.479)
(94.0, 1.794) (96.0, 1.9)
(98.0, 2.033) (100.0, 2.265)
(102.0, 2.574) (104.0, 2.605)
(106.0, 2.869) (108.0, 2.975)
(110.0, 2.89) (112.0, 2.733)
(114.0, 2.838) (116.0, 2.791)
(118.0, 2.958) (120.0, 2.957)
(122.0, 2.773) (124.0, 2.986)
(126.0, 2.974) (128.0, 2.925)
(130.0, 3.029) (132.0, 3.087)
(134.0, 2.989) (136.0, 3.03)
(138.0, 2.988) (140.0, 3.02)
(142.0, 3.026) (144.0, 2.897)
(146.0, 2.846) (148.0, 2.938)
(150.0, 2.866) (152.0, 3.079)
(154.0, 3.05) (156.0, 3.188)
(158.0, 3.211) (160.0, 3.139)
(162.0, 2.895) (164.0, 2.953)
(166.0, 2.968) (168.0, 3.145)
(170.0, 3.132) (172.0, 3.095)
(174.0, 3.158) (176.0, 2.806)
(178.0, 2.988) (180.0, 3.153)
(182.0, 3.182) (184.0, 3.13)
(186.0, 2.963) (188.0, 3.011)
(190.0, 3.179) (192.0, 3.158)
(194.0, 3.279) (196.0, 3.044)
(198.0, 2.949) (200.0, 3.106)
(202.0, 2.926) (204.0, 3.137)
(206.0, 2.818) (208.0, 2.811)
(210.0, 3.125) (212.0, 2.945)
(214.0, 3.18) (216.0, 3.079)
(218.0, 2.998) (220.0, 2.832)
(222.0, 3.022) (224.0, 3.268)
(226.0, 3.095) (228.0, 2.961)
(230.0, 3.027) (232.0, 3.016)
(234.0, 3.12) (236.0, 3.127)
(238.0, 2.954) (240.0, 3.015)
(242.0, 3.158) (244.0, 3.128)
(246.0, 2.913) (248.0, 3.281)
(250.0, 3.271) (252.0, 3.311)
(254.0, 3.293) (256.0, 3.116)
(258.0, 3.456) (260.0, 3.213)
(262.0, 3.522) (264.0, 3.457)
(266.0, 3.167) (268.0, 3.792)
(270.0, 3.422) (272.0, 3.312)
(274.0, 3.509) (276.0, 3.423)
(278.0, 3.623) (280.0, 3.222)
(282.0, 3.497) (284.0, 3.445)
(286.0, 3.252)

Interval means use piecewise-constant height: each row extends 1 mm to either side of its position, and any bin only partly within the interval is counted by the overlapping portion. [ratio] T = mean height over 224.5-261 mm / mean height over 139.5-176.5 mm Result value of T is 1.04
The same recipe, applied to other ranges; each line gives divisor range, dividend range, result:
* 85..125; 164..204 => 1.28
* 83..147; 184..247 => 1.18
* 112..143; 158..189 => 1.03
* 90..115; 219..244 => 1.28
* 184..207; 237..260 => 1.04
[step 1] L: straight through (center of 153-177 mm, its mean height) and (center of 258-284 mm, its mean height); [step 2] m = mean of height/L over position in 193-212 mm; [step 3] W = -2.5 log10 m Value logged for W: 0.06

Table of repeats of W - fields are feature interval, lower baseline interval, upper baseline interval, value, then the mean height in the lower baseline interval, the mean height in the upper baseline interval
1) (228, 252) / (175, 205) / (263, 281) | 0.07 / 3.07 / 3.44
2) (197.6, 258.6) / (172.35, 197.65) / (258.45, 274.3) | 0.06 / 3.08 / 3.42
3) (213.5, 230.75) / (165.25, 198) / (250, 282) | 0.06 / 3.08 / 3.39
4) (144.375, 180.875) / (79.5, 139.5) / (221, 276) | -0.10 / 2.49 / 3.22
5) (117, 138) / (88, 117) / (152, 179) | -0.13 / 2.35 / 3.06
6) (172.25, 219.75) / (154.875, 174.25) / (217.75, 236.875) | 0.01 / 3.09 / 3.05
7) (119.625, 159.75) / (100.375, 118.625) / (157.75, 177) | -0.03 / 2.78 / 3.04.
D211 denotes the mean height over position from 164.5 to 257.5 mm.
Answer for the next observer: 3.07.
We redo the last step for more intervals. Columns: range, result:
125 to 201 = 3.04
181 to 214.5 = 3.05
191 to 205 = 3.09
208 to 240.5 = 3.04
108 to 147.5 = 2.93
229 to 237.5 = 3.07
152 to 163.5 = 3.09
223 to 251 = 3.1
